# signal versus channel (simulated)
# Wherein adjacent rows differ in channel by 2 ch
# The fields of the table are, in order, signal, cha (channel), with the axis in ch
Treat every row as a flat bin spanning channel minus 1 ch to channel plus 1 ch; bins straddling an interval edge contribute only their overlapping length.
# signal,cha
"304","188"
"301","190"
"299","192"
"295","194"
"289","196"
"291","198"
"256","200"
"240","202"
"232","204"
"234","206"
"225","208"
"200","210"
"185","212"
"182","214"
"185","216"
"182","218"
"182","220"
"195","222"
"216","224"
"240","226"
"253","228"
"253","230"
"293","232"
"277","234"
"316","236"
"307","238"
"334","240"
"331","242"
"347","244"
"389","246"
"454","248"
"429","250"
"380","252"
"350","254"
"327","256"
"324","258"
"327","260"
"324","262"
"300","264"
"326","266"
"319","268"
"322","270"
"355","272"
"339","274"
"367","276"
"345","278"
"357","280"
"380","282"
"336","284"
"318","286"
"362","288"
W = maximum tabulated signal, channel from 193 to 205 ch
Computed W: 295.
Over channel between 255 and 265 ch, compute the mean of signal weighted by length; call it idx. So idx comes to 320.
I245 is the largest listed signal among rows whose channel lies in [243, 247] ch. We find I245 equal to 389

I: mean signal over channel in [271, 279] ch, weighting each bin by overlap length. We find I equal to 352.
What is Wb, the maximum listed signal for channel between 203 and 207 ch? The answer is 234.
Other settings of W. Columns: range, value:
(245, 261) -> 454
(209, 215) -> 200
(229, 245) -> 347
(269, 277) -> 367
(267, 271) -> 322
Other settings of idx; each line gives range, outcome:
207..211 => 212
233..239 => 300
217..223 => 186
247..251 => 442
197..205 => 255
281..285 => 358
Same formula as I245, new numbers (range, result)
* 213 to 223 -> 195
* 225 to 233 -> 293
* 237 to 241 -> 334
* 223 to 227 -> 240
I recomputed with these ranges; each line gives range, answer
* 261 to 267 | 317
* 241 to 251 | 390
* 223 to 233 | 251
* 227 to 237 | 278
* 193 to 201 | 283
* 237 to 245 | 330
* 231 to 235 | 285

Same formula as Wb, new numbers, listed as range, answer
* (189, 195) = 301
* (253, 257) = 350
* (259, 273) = 355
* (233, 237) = 316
